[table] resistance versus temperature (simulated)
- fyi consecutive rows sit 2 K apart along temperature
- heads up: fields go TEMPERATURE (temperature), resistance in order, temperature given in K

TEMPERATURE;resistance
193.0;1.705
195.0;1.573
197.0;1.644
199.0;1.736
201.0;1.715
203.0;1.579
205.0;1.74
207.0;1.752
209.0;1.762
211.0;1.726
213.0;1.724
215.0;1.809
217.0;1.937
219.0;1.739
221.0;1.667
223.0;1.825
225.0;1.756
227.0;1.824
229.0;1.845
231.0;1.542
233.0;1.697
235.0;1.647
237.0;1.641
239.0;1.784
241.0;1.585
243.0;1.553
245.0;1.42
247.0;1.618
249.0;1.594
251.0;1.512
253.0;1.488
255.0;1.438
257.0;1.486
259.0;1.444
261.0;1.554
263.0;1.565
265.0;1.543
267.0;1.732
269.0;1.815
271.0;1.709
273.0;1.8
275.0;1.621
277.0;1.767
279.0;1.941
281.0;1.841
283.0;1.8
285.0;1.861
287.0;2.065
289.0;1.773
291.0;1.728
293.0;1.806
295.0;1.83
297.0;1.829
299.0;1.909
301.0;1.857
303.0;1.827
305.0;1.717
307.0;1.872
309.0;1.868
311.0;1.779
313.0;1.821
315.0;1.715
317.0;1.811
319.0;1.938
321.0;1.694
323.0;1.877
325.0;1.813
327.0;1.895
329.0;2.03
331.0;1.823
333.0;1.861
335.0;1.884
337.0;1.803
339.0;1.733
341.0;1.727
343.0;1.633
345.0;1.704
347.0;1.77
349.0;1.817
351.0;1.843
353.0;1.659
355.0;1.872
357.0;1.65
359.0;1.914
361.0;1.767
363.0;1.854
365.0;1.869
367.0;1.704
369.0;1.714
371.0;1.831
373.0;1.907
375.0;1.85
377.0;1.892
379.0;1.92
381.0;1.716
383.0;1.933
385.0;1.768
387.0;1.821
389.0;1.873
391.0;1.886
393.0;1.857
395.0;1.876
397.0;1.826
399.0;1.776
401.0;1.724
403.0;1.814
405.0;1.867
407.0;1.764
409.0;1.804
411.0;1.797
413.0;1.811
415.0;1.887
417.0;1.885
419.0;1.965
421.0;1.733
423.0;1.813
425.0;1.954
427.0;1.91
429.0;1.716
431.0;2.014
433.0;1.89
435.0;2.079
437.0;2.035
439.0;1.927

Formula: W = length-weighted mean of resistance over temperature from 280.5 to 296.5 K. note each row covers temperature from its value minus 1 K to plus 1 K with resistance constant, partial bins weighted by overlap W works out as 1.84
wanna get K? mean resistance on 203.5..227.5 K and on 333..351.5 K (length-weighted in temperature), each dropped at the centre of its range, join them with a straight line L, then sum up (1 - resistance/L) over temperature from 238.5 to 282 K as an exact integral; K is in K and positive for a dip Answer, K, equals 3.5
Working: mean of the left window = 1.77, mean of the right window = 1.77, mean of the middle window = 1.63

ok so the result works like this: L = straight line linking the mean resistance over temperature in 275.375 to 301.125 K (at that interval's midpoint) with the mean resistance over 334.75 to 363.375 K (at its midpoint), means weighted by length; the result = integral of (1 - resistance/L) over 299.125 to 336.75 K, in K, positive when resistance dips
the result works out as -0.7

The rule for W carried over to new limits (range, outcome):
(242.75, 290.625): 1.67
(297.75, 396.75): 1.82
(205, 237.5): 1.74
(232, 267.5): 1.57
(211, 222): 1.77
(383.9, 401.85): 1.82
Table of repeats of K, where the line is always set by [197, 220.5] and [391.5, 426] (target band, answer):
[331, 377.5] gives 0.38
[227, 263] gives 3.52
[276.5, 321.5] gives -1.21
